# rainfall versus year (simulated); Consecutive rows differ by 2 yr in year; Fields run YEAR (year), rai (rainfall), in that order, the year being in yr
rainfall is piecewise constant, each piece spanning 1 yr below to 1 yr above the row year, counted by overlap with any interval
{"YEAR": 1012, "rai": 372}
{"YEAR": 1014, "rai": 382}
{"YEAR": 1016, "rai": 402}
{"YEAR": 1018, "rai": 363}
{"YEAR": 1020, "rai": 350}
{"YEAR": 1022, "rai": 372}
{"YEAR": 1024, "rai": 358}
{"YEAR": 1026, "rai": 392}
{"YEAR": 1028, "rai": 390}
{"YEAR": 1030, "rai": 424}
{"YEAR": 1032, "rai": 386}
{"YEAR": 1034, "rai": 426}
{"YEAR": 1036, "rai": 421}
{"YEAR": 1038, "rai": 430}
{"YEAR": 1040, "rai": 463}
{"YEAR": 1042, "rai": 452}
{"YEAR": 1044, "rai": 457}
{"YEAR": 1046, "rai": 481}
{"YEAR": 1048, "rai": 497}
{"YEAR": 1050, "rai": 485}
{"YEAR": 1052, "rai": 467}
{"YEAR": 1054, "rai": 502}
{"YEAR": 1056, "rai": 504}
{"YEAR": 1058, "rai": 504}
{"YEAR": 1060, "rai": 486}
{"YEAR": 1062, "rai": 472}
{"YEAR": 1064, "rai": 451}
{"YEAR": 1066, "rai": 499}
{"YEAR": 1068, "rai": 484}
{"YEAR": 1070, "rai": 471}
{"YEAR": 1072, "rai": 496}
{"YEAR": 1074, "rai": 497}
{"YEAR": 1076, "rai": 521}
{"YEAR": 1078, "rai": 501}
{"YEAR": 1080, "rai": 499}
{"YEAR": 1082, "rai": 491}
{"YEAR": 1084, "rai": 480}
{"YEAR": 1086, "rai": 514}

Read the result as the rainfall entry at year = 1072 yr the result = 496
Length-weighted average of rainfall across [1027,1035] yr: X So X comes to 406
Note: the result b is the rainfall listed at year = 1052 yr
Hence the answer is 467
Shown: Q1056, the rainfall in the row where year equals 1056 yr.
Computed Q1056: 504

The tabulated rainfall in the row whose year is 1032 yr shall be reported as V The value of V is 386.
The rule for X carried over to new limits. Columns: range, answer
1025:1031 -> 402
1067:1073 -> 484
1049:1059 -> 492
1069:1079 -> 497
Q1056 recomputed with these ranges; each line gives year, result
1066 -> 499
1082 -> 491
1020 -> 350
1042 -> 452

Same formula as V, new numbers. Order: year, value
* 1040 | 463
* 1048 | 497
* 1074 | 497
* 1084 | 480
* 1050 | 485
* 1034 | 426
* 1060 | 486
